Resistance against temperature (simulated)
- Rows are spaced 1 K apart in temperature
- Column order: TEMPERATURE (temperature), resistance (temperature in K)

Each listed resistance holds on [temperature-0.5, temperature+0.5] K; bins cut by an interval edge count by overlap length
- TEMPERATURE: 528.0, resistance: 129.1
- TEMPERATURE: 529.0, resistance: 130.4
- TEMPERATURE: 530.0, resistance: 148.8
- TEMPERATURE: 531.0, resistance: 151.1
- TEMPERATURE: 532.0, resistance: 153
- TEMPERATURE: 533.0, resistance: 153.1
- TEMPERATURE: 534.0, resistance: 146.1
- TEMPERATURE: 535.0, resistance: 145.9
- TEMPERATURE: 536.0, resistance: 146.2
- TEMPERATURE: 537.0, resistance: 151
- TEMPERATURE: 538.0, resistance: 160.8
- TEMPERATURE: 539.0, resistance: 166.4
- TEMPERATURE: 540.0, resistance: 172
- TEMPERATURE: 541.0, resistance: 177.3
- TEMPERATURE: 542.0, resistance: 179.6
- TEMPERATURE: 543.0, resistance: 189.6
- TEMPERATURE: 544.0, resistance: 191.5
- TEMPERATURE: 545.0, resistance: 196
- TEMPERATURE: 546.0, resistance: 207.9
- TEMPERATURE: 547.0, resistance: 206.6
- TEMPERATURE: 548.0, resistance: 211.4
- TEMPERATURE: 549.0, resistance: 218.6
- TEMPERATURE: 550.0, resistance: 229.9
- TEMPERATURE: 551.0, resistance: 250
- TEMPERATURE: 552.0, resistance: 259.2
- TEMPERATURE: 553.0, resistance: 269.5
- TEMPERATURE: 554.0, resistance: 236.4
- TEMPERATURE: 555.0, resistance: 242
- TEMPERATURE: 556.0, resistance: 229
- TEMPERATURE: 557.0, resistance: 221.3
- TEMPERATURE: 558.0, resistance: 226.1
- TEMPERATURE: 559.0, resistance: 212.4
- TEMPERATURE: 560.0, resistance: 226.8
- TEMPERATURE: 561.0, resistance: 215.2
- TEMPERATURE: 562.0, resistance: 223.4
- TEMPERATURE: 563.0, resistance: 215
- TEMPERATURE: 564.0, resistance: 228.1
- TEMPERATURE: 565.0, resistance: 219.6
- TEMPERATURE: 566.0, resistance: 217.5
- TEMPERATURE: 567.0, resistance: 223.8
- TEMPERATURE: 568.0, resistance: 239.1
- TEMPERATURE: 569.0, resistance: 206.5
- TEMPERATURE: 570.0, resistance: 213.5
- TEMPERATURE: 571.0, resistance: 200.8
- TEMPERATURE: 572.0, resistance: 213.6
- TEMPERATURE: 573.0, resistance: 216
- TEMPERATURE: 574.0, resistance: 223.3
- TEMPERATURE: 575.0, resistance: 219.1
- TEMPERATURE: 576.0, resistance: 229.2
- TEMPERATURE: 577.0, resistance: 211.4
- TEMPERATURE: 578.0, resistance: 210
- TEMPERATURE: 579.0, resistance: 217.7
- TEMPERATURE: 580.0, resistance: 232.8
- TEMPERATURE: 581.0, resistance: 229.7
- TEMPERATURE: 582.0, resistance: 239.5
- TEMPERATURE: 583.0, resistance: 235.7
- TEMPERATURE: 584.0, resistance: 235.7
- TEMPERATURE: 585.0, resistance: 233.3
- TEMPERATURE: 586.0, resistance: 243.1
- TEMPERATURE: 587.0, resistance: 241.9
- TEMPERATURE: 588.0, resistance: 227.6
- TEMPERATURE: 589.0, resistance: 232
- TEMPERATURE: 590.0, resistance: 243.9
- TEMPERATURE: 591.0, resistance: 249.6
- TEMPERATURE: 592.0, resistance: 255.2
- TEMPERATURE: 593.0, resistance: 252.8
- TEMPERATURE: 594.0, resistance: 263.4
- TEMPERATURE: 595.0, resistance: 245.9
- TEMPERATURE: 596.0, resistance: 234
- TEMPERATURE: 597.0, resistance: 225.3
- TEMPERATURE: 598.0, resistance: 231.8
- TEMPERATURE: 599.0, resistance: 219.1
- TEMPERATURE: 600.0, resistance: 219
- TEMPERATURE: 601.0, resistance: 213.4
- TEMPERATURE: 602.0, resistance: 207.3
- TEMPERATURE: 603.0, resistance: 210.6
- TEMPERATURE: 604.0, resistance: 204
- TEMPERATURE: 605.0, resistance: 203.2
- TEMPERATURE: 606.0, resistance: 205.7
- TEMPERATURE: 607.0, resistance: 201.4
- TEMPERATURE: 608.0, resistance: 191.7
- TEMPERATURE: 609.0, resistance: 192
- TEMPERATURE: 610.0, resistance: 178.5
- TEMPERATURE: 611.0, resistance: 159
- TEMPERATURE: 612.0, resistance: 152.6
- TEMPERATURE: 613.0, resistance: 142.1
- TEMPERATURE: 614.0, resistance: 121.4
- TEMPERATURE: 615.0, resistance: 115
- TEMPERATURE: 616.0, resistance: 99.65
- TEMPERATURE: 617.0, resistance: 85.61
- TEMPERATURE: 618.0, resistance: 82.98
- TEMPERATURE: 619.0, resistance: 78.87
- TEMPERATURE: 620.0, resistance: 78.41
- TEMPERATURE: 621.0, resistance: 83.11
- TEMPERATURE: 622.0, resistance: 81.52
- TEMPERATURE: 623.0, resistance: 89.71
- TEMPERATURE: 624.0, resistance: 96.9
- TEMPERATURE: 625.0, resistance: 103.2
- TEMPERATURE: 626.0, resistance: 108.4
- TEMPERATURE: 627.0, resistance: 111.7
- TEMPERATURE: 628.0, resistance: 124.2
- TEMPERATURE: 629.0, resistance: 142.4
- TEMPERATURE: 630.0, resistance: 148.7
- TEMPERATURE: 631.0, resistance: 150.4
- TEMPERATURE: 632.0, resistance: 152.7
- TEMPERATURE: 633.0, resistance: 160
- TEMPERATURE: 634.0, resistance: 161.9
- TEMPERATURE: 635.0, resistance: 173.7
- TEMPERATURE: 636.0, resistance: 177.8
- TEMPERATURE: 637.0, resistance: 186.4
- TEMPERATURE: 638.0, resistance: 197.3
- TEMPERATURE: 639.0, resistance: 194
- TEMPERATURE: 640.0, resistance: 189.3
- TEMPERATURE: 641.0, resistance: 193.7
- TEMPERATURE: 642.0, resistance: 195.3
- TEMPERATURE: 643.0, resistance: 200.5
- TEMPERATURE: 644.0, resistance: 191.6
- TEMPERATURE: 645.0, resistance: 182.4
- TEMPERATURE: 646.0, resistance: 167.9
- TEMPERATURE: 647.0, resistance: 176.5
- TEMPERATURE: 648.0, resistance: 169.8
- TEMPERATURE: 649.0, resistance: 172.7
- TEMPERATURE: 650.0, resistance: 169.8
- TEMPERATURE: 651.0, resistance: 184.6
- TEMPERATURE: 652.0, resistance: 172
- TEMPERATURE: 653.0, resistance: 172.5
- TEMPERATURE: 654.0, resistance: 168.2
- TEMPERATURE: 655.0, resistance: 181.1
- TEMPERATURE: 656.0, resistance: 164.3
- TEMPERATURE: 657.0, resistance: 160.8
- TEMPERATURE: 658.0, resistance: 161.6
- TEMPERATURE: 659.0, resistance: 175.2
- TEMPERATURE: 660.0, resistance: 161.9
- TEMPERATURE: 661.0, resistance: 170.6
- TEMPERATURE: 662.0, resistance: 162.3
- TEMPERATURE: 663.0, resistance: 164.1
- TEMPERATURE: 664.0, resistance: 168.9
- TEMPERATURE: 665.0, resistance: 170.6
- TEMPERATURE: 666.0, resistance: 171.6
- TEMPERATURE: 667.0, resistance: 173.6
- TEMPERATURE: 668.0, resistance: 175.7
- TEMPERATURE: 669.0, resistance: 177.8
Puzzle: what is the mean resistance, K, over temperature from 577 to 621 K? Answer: 197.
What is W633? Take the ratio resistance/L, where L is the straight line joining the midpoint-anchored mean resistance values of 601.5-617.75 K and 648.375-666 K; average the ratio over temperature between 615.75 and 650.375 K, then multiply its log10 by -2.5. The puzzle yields 0.16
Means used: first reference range 166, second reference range 170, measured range 145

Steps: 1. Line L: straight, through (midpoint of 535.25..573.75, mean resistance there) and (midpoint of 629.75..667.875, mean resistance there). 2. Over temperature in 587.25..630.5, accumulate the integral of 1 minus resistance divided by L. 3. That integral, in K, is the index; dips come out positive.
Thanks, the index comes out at 4.6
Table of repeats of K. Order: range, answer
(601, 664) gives 158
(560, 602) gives 228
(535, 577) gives 211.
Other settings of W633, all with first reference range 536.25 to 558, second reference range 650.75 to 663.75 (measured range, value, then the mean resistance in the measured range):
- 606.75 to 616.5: 0.20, 154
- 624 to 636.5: 0.25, 141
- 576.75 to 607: -0.19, 229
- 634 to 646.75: -0.07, 186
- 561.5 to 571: -0.10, 220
